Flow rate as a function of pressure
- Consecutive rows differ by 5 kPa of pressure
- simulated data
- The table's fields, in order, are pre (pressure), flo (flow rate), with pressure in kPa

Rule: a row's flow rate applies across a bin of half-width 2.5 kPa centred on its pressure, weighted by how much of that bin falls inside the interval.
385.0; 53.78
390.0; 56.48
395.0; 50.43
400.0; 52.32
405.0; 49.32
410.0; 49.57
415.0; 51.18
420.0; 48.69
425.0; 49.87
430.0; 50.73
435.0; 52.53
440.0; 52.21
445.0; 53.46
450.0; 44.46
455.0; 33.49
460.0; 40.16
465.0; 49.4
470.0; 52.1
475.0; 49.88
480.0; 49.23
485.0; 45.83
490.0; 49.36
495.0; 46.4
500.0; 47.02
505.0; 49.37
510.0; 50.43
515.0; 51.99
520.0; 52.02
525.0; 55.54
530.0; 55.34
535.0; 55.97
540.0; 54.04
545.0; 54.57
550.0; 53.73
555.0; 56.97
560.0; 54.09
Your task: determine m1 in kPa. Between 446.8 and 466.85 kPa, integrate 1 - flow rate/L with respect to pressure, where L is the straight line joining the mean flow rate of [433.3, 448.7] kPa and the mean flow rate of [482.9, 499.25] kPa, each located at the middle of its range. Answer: 3.4 kPa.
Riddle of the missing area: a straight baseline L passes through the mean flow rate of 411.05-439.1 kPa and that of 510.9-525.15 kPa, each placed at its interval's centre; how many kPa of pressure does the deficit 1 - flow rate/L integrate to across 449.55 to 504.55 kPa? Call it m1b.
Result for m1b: 5.7 kPa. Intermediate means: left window 50.6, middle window 46.3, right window 52.5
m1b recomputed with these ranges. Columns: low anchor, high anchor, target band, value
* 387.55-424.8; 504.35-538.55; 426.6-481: 4.1 kPa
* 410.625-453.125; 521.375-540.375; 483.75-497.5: 1.5 kPa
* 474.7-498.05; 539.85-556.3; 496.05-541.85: -0.5 kPa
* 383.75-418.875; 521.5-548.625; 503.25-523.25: 1.2 kPa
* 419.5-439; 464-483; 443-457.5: 2.0 kPa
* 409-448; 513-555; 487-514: 2.3 kPa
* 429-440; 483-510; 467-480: -0.3 kPa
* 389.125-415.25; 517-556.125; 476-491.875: 1.5 kPa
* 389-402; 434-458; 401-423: 0.4 kPa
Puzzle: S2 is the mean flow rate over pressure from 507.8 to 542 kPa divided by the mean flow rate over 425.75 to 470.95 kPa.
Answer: 1.1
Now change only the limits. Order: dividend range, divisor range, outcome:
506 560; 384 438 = 1.05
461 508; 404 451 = 0.96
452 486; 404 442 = 0.90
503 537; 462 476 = 1.06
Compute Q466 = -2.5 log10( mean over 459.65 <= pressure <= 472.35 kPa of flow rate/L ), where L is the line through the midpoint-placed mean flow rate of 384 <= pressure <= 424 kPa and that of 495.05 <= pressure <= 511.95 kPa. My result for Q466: 0.027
